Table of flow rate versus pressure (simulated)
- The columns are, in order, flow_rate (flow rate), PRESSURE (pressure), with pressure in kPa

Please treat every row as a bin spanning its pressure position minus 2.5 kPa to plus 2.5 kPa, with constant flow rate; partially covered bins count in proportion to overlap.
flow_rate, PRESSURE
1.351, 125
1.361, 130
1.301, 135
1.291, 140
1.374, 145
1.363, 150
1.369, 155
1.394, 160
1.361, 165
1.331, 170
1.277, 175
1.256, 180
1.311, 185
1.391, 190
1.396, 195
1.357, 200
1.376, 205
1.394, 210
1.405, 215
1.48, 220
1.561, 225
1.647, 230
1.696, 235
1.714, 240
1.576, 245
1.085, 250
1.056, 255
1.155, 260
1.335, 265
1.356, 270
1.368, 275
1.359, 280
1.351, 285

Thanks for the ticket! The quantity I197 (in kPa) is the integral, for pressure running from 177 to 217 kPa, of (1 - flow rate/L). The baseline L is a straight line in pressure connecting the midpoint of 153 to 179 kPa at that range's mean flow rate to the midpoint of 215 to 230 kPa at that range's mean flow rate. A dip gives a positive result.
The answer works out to 2.26 kPa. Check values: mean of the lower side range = 1.34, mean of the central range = 1.36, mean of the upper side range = 1.52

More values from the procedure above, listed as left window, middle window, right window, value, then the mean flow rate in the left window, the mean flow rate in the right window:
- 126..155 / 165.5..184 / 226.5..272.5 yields 0.87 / 1.34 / 1.41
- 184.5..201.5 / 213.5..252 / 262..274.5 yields -4.94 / 1.37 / 1.34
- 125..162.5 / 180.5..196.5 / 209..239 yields 1.20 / 1.35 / 1.55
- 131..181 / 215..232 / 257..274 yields -3.06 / 1.33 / 1.28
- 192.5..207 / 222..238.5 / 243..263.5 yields -4.52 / 1.38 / 1.21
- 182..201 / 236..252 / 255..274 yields -2.52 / 1.36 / 1.26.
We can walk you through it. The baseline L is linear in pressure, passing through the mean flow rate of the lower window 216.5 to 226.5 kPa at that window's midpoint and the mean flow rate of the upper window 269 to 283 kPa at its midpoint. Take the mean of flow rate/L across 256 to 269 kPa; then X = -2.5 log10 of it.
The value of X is 0.13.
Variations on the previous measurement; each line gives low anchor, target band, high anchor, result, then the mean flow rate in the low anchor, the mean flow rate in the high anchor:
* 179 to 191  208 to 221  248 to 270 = -0.13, 1.32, 1.18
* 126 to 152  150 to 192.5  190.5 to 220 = 0.02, 1.34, 1.39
